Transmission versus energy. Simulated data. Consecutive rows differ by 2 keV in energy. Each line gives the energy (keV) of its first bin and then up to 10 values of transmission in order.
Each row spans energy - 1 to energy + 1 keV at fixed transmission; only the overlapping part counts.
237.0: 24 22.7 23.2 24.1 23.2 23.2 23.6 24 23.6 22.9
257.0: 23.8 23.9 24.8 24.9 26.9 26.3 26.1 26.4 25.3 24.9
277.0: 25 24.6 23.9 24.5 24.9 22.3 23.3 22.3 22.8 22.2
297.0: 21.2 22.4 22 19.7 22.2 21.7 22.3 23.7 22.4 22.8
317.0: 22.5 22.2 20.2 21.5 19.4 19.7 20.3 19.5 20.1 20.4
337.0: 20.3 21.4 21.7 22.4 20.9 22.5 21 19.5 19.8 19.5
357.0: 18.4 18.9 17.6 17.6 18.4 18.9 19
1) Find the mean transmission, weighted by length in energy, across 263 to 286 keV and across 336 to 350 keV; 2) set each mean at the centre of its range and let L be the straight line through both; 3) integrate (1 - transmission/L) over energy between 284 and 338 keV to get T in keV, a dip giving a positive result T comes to 3.8 keV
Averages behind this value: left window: 25.3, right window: 21.5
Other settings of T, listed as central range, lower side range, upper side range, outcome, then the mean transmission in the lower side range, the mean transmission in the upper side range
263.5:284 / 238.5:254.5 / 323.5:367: -2.6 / 23.5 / 20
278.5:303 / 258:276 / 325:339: 0.7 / 25.5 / 20.1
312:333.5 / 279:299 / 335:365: 0.4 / 23.1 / 20.1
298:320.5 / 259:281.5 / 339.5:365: 0.6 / 25.3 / 19.9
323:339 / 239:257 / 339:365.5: 0.4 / 23.5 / 19.9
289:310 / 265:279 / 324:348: 1.4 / 25.7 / 20.7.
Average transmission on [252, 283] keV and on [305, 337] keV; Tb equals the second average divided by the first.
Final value 0.85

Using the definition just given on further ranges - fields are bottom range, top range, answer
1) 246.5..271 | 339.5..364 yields 0.81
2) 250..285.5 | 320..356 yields 0.83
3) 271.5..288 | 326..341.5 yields 0.83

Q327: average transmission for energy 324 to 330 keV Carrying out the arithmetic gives 19.8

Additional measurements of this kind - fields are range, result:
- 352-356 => 19.6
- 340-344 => 22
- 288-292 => 22.8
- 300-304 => 20.9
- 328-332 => 19.9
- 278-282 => 24.2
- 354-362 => 18.6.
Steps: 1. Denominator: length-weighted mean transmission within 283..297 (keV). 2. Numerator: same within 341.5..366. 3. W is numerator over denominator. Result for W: 0.86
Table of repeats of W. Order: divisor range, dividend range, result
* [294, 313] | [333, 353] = 0.96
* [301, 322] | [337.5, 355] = 0.96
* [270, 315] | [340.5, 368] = 0.85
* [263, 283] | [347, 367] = 0.75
